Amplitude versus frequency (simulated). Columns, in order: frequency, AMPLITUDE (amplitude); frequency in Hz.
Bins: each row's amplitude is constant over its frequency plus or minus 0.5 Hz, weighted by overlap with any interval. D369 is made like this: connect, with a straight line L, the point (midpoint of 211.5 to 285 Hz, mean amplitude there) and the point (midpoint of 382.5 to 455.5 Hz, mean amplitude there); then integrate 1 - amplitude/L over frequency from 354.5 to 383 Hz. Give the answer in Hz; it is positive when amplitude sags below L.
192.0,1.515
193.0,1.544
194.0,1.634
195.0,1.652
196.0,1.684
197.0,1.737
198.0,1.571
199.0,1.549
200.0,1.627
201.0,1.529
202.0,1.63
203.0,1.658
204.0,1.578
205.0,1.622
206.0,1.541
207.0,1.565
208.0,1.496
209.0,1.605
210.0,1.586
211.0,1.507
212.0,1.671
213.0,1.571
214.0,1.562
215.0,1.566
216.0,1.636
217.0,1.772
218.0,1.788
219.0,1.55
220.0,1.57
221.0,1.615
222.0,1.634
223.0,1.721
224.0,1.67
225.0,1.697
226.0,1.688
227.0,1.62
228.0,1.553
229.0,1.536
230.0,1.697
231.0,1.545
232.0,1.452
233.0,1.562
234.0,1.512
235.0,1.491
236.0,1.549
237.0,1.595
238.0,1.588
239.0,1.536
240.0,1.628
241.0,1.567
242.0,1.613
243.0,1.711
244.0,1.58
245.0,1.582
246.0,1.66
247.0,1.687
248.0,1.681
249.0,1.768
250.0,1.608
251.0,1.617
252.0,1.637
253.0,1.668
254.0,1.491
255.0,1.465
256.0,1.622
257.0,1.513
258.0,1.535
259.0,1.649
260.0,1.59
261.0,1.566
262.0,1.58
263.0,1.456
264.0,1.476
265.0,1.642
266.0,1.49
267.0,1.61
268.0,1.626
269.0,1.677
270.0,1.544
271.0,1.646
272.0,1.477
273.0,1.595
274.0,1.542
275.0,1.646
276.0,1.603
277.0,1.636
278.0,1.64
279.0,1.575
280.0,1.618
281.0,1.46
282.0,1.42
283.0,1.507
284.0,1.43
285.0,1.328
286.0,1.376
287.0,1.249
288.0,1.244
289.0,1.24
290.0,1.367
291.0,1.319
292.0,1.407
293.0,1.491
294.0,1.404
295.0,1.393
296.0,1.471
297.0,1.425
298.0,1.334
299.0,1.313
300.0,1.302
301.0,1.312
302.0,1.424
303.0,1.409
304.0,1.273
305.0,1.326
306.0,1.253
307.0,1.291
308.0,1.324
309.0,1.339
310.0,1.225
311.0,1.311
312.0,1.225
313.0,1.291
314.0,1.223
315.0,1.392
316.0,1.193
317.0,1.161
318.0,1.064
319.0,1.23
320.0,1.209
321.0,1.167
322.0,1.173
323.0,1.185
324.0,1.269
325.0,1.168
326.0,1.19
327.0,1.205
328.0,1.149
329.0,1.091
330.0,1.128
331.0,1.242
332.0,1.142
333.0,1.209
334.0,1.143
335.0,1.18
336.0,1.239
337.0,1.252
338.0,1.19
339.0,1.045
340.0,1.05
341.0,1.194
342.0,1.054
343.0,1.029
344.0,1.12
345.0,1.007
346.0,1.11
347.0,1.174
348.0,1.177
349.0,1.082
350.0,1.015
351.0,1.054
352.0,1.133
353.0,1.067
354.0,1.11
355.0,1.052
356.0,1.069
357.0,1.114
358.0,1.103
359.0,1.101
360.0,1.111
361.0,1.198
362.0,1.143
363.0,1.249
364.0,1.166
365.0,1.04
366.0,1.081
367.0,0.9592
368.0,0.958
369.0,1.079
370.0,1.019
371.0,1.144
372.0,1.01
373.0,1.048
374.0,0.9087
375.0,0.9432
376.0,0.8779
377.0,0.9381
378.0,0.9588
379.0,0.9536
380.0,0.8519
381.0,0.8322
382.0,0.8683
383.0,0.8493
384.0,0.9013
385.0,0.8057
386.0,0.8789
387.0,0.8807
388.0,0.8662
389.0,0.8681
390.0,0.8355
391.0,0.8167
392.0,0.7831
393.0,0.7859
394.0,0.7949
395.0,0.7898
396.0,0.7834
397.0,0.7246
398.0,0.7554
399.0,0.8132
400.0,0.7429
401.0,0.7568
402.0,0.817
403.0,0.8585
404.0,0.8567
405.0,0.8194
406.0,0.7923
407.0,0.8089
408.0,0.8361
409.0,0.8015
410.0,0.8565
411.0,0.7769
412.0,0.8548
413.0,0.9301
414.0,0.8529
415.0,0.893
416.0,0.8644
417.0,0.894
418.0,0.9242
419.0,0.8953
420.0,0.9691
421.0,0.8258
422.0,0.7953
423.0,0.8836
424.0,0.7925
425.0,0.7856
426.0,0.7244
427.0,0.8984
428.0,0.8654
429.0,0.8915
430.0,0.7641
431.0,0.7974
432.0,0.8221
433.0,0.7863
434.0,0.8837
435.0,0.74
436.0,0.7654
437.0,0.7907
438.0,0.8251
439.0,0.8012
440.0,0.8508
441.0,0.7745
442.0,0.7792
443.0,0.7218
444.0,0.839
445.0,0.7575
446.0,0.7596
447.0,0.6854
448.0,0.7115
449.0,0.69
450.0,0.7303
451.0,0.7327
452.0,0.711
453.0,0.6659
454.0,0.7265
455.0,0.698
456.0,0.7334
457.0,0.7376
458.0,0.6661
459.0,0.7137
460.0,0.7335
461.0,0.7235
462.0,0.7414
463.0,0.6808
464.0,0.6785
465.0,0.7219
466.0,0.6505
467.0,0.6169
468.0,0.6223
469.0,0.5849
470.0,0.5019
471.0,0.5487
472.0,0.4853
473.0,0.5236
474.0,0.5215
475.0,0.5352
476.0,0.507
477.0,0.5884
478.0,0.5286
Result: 0.43 Hz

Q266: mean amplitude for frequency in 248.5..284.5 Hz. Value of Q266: 1.57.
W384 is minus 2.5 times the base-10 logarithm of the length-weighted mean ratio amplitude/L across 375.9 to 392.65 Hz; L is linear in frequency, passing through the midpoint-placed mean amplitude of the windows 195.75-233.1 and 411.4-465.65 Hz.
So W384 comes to 0.14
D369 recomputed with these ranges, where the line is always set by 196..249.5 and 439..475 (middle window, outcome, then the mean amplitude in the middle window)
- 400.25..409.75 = 0.80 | 0.815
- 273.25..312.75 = -1.88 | 1.4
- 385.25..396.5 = 1.44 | 0.825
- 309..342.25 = 0.35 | 1.19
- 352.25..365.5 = -0.56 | 1.12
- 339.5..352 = 0.37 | 1.09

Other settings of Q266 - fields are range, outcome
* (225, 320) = 1.48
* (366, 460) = 0.831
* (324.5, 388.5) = 1.06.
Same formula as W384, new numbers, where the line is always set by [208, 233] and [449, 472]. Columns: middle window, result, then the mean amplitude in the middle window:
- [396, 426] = 0.04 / 0.831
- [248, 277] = -0.10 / 1.59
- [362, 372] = -0.04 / 1.08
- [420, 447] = -0.04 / 0.805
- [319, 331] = 0.02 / 1.18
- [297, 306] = -0.03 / 1.34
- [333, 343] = 0.01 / 1.15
